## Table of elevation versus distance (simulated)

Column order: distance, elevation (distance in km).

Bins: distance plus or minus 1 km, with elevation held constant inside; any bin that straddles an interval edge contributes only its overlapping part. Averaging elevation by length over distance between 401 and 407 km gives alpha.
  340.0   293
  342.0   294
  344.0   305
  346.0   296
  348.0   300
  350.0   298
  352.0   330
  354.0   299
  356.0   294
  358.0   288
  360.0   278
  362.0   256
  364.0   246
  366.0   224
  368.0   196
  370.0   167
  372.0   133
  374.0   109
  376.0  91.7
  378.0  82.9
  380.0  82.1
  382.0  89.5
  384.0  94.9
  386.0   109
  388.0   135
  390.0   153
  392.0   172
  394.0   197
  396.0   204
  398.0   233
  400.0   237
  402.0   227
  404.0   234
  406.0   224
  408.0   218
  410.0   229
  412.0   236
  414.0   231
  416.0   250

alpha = 228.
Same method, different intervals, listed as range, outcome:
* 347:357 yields 304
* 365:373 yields 180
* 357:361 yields 283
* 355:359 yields 291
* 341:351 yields 299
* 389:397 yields 182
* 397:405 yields 233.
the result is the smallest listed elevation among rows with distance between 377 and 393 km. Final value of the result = 82.1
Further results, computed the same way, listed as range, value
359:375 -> 109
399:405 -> 227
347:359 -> 288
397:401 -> 233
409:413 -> 229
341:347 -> 294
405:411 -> 218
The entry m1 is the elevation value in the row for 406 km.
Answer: 224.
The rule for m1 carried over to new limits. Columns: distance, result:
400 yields 237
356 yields 294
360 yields 278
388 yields 135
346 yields 296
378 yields 82.9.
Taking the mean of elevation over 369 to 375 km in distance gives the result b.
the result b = 136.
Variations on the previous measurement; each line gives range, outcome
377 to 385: 87.3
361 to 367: 242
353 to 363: 283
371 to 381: 99.7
